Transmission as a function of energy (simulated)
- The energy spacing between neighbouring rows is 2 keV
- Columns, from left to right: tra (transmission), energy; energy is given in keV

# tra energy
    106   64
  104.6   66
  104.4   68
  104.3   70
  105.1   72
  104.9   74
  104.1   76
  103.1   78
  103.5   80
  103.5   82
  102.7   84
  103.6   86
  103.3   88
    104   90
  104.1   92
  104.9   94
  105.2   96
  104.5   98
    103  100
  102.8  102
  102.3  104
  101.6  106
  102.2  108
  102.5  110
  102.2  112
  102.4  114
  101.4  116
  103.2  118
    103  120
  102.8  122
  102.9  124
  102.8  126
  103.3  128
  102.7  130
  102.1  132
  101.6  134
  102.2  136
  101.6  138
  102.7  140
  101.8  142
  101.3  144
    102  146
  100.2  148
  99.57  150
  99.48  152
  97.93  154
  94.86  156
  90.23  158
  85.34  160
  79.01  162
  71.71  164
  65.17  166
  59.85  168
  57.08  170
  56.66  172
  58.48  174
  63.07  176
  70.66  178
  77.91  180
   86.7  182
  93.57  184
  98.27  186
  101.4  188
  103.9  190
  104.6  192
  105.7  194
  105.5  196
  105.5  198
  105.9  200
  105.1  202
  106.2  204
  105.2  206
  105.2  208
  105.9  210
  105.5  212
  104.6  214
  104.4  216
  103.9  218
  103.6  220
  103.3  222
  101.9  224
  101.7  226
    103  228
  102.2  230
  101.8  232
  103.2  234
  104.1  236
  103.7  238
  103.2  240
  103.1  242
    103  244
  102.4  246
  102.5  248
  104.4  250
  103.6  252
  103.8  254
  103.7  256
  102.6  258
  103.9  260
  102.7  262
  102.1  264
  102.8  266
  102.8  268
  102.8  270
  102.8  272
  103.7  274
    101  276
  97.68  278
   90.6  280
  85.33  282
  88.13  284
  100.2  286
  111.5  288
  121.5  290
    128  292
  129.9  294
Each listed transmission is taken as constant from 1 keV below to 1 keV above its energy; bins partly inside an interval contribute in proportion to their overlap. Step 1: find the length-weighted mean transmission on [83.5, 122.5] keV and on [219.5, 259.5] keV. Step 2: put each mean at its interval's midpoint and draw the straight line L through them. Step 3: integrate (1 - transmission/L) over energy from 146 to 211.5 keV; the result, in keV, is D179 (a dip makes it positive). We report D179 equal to 8.4 keV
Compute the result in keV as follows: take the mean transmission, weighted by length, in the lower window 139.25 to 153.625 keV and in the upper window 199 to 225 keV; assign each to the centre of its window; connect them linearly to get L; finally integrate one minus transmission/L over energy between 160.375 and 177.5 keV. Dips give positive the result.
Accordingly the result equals 6.2 keV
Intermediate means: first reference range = 101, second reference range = 105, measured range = 64.9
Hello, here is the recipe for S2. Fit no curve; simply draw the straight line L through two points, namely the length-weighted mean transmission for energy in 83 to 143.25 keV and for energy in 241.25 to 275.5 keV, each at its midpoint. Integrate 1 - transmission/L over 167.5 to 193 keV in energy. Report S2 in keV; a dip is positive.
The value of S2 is 5.74 keV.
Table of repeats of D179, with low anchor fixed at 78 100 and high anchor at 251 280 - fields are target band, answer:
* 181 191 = 0.6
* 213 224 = -0.1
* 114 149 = 0.4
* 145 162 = 1.3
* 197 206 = -0.2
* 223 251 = -0.1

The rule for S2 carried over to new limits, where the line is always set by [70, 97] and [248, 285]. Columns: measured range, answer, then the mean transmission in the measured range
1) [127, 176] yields 6.8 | 88.5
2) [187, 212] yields -0.8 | 105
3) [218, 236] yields -0.3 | 103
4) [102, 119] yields 0.2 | 102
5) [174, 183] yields 2.6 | 72.8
